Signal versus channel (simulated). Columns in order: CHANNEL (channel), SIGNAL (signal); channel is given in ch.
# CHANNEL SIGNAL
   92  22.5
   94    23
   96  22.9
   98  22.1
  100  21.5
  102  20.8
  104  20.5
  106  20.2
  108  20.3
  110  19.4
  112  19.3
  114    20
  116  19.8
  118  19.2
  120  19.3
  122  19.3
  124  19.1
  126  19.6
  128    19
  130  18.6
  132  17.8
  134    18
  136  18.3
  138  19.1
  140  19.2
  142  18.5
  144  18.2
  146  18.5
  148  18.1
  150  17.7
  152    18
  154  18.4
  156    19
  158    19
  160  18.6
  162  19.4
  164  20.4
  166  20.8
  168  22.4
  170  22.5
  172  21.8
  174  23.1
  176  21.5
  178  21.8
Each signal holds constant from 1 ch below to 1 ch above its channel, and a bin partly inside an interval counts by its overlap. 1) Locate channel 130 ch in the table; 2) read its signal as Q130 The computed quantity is 18.6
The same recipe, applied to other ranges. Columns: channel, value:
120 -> 19.3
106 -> 20.2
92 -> 22.5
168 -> 22.4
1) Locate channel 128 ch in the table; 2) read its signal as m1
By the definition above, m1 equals 19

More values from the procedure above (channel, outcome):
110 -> 19.4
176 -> 21.5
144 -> 18.2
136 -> 18.3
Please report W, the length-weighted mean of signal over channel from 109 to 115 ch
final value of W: 19.6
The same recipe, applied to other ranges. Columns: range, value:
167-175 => 22.5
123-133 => 18.8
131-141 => 18.5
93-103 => 22.1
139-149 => 18.5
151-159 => 18.6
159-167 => 19.8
